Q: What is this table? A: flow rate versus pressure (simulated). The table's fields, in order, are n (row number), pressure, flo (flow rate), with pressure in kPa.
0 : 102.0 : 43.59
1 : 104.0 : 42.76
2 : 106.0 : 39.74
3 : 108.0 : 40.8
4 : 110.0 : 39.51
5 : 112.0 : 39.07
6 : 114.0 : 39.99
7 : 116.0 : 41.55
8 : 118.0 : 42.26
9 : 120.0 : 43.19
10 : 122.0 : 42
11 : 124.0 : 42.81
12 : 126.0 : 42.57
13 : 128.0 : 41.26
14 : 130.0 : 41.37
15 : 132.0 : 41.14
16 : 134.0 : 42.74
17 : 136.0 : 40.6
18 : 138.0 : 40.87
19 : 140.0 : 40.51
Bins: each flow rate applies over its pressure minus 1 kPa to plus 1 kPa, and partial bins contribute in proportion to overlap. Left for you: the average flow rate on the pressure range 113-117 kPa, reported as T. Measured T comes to 40.8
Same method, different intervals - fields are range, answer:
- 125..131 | 41.7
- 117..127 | 42.6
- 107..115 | 39.8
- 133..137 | 41.7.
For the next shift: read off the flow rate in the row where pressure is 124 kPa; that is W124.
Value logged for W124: 42.81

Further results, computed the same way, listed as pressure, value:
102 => 43.59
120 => 43.19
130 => 41.37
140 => 40.51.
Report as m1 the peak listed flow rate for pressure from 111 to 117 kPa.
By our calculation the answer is 41.55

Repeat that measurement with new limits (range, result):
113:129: 43.19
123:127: 42.81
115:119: 42.26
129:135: 42.74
